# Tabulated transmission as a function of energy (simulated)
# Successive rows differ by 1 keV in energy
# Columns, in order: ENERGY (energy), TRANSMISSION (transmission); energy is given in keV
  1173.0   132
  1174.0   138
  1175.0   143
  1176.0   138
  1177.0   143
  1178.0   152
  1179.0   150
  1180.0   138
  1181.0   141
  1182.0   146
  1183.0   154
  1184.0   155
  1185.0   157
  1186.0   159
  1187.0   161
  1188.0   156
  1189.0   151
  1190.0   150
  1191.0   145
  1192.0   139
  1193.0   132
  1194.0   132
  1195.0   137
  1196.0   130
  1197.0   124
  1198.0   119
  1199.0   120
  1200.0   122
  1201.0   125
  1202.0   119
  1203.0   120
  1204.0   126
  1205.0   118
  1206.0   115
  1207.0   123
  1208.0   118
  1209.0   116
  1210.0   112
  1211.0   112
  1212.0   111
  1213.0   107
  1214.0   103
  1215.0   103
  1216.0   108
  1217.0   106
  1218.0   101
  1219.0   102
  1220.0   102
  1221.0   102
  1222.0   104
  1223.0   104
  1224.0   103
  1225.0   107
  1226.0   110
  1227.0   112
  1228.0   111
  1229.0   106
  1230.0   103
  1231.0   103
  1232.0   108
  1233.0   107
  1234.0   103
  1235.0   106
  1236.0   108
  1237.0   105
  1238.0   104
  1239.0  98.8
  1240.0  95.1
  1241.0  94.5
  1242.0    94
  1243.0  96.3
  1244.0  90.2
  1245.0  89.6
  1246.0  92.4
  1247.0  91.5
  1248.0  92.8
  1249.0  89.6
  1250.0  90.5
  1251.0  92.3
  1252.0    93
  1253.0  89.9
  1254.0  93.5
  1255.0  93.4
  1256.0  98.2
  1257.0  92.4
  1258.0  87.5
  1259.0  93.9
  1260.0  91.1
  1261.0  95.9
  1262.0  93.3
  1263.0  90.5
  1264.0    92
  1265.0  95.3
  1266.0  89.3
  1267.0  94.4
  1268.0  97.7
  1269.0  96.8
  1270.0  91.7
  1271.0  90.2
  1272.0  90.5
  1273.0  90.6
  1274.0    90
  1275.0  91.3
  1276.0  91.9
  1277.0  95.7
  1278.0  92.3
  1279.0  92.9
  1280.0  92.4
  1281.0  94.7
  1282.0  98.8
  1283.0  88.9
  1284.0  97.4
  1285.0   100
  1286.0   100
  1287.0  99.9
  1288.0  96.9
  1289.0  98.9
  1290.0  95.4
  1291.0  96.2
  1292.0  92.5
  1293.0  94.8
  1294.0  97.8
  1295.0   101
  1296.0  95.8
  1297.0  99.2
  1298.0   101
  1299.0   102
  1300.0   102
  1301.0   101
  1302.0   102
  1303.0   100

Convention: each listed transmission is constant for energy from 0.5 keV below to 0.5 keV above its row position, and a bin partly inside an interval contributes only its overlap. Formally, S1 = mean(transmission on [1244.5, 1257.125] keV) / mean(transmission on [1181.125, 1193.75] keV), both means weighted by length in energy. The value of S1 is 0.62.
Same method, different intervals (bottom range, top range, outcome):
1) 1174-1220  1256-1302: 0.73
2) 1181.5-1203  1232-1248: 0.71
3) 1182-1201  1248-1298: 0.67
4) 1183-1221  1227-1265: 0.77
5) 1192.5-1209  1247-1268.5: 0.75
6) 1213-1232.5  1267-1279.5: 0.88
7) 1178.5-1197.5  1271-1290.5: 0.65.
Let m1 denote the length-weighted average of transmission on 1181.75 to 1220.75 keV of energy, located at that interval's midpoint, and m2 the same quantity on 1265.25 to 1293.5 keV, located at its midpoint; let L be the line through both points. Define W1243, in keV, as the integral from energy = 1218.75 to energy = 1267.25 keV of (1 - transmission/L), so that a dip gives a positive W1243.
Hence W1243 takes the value 5.00 keV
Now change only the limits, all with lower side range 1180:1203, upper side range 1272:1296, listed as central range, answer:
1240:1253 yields 2.4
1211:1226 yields 2.5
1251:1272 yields 2.6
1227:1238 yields 1.2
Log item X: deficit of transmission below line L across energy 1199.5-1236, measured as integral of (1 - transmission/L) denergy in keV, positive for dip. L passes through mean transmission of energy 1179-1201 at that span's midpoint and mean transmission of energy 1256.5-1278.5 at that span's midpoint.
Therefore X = 4.1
